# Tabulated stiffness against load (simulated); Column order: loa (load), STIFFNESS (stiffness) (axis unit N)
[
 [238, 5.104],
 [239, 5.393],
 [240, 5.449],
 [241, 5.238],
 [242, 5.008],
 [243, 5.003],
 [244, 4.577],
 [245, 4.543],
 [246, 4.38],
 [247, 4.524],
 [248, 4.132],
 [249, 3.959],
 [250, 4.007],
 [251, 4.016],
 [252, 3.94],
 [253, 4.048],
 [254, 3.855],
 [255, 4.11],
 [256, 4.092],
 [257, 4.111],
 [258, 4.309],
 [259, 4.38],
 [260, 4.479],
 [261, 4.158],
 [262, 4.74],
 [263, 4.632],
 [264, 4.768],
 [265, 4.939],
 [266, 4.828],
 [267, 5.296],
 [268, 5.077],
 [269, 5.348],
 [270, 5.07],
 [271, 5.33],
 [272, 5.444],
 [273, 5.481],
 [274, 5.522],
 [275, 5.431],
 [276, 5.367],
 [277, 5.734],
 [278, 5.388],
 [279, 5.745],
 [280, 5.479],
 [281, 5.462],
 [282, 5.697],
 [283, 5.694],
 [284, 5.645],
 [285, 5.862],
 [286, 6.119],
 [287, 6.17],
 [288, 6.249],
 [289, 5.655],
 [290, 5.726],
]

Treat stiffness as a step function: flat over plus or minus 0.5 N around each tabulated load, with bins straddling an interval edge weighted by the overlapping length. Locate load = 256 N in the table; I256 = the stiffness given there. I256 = 4.092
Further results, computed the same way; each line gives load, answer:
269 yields 5.348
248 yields 4.132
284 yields 5.645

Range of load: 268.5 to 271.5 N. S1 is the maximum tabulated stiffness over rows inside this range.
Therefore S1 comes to 5.348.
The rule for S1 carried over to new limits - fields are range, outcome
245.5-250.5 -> 4.524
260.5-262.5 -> 4.74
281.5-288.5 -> 6.249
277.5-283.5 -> 5.745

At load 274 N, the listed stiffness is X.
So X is 5.522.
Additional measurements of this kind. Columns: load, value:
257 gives 4.111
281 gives 5.462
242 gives 5.008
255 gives 4.11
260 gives 4.479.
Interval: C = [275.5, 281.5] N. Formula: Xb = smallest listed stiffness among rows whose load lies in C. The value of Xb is 5.367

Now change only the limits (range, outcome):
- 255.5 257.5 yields 4.092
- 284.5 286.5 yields 5.862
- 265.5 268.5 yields 4.828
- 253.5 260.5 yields 3.855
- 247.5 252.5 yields 3.94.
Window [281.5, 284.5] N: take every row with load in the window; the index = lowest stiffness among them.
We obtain 5.645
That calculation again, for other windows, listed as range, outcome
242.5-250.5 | 3.959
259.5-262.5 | 4.158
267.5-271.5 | 5.07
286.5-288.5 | 6.17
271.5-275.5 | 5.431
